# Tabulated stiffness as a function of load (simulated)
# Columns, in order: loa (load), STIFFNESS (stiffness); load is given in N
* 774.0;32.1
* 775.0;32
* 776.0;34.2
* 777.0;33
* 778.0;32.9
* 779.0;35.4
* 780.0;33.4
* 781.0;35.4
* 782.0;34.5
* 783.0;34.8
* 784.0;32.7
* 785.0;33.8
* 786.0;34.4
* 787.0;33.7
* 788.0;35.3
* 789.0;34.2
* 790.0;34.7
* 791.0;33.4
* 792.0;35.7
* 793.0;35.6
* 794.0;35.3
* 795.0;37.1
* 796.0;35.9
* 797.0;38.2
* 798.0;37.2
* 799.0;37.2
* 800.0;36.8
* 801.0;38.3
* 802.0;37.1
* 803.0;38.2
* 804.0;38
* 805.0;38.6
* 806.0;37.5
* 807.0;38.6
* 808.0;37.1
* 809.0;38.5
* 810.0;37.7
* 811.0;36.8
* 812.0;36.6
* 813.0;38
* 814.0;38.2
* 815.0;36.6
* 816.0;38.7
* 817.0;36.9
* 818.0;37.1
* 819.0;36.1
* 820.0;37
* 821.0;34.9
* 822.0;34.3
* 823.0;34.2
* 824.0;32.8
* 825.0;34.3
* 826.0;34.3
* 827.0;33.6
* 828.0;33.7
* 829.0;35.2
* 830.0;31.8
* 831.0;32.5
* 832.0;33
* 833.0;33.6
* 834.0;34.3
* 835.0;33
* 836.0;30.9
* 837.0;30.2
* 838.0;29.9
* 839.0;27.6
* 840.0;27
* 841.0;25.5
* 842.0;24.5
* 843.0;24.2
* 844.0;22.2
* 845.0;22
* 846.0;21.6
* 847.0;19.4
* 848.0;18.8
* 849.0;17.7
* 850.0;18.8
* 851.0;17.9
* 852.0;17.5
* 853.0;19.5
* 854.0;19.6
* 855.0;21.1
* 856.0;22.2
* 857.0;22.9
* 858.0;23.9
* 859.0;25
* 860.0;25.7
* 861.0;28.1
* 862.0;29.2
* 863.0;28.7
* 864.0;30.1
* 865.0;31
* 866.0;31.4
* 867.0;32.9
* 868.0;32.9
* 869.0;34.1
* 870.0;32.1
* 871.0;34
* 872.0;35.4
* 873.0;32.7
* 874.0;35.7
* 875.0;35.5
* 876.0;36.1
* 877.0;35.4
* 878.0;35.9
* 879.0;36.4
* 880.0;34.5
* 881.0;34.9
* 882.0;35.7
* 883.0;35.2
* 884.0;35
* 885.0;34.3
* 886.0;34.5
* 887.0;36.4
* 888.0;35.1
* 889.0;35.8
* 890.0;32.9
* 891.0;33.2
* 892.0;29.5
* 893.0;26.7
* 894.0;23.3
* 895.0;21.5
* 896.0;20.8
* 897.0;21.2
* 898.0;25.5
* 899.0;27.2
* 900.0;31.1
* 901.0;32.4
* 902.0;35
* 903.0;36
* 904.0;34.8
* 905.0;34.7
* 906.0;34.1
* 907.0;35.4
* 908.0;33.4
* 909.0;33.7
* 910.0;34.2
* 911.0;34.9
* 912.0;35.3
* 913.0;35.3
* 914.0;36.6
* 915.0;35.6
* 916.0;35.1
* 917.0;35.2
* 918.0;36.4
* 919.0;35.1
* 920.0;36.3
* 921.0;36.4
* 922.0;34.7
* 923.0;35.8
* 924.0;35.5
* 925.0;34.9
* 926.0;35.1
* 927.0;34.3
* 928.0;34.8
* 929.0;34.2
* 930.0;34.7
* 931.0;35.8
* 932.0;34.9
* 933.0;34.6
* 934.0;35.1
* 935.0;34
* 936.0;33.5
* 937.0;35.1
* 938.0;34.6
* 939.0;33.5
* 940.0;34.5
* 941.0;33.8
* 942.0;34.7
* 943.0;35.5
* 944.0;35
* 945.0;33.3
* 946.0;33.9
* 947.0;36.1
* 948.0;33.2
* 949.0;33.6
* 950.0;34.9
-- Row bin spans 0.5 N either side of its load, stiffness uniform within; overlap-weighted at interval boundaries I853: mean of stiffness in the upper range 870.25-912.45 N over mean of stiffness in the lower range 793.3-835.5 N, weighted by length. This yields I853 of 0.9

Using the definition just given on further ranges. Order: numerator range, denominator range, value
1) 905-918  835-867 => 1.42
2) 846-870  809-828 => 0.69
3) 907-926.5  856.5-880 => 1.12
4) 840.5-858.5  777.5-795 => 0.61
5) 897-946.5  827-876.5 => 1.23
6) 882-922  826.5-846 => 1.11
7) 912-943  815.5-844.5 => 1.09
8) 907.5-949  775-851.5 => 1.05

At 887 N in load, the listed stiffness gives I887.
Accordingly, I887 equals 36.4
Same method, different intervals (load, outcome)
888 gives 35.1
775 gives 32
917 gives 35.2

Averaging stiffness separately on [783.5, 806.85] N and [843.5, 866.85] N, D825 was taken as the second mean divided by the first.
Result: 0.65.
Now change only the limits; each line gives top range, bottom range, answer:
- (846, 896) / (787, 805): 0.80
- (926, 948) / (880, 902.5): 1.12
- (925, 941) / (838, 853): 1.57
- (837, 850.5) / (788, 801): 0.65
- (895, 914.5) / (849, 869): 1.27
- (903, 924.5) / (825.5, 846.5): 1.19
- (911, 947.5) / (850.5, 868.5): 1.37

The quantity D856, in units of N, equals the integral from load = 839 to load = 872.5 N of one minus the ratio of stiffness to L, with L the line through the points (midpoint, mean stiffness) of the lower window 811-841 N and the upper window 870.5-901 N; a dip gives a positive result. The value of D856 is 7.7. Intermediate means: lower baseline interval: 33.9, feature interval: 25.4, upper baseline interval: 32.1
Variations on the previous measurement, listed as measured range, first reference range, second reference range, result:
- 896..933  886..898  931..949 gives -2.78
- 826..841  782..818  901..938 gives 1.79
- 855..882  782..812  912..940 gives 3.26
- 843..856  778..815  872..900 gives 5.30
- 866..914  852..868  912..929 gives -3.72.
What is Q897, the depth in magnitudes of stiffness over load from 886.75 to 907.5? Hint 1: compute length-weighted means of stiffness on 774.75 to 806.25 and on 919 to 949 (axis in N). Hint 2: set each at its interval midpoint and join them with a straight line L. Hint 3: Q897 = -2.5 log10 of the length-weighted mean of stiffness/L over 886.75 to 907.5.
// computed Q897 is 0.146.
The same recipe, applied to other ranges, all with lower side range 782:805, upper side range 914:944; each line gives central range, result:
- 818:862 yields 0.27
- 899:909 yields 0.04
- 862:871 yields 0.12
